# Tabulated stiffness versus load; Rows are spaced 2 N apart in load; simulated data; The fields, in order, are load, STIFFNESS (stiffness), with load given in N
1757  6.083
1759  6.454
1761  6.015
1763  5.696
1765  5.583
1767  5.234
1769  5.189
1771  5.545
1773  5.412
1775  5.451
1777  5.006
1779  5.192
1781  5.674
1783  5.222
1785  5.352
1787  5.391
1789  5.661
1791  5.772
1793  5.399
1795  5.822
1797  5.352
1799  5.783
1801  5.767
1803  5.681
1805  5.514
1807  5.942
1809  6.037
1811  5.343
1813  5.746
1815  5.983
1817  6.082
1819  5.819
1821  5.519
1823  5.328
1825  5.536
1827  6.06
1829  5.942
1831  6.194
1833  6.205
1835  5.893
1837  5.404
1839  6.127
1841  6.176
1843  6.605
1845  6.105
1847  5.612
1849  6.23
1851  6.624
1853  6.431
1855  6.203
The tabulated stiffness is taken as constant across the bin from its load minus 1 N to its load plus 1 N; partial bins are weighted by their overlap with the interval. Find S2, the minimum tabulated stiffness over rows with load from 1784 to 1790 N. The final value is 5.352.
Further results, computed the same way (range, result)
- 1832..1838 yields 5.404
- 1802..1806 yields 5.514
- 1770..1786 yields 5.006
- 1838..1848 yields 5.612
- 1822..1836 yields 5.328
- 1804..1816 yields 5.343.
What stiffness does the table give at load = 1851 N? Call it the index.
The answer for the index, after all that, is 6.624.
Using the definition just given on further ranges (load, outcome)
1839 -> 6.127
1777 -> 5.006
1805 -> 5.514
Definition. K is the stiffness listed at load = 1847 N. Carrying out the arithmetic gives 5.612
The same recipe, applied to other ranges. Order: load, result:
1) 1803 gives 5.681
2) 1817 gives 6.082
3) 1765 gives 5.583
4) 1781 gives 5.674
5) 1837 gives 5.404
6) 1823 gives 5.328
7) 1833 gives 6.205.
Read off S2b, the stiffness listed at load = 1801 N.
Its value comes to 5.767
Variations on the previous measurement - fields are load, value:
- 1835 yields 5.893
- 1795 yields 5.822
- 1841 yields 6.176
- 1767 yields 5.234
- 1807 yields 5.942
